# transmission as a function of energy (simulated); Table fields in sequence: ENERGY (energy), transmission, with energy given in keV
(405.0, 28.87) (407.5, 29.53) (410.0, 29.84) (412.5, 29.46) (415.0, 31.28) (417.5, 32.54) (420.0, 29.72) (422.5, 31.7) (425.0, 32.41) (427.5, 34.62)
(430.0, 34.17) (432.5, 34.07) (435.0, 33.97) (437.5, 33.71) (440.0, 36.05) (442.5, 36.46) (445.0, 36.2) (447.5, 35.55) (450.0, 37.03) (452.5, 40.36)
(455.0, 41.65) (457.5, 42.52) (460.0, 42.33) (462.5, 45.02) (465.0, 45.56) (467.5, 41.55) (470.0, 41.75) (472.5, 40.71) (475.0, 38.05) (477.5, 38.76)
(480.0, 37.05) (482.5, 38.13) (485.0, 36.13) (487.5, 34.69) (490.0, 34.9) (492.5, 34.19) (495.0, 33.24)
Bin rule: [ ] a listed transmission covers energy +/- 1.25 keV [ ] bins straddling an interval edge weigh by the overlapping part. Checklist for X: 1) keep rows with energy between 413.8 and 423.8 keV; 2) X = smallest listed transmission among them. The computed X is 29.72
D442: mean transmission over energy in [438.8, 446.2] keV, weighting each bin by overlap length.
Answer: 36.2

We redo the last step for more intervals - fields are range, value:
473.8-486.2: 37.6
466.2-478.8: 40.2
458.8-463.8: 43.7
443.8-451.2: 36.3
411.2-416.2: 30.4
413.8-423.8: 31.3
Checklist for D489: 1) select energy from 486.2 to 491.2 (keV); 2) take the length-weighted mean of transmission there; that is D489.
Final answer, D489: 34.8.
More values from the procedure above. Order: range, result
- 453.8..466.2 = 43.4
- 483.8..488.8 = 35.4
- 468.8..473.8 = 41.2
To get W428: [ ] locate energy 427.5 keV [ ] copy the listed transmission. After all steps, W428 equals 34.62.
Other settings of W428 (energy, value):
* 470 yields 41.75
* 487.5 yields 34.69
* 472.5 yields 40.71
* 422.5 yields 31.7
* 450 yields 37.03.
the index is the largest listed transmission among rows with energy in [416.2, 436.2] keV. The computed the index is 34.62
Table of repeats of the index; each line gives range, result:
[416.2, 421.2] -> 32.54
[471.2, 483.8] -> 40.71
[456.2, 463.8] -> 45.02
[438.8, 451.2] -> 37.03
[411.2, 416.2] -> 31.28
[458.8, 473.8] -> 45.56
